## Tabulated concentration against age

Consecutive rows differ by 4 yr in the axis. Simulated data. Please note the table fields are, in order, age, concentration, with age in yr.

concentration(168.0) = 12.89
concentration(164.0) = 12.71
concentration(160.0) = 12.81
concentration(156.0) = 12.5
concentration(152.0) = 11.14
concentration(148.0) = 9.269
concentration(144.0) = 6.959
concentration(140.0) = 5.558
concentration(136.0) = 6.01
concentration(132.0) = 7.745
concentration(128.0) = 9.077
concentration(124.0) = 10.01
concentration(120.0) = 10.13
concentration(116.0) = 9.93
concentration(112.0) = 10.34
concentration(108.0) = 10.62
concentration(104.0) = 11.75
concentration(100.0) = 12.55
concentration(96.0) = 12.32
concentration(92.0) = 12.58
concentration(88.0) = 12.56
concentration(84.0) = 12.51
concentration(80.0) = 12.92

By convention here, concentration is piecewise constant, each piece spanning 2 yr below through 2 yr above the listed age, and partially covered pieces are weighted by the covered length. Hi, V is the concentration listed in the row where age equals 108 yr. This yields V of 10.62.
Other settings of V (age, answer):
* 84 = 12.51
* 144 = 6.959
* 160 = 12.81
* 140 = 5.558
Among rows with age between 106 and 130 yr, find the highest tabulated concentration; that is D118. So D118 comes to 10.62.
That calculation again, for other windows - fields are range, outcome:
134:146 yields 6.959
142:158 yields 12.5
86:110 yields 12.58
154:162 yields 12.81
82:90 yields 12.56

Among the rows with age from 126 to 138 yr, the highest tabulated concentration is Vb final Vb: 9.077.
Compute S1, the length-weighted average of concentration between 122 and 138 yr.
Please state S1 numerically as 8.21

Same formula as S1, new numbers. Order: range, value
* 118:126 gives 10.1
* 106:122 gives 10.3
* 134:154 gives 7.79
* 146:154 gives 10.2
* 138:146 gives 6.26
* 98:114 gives 11.3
